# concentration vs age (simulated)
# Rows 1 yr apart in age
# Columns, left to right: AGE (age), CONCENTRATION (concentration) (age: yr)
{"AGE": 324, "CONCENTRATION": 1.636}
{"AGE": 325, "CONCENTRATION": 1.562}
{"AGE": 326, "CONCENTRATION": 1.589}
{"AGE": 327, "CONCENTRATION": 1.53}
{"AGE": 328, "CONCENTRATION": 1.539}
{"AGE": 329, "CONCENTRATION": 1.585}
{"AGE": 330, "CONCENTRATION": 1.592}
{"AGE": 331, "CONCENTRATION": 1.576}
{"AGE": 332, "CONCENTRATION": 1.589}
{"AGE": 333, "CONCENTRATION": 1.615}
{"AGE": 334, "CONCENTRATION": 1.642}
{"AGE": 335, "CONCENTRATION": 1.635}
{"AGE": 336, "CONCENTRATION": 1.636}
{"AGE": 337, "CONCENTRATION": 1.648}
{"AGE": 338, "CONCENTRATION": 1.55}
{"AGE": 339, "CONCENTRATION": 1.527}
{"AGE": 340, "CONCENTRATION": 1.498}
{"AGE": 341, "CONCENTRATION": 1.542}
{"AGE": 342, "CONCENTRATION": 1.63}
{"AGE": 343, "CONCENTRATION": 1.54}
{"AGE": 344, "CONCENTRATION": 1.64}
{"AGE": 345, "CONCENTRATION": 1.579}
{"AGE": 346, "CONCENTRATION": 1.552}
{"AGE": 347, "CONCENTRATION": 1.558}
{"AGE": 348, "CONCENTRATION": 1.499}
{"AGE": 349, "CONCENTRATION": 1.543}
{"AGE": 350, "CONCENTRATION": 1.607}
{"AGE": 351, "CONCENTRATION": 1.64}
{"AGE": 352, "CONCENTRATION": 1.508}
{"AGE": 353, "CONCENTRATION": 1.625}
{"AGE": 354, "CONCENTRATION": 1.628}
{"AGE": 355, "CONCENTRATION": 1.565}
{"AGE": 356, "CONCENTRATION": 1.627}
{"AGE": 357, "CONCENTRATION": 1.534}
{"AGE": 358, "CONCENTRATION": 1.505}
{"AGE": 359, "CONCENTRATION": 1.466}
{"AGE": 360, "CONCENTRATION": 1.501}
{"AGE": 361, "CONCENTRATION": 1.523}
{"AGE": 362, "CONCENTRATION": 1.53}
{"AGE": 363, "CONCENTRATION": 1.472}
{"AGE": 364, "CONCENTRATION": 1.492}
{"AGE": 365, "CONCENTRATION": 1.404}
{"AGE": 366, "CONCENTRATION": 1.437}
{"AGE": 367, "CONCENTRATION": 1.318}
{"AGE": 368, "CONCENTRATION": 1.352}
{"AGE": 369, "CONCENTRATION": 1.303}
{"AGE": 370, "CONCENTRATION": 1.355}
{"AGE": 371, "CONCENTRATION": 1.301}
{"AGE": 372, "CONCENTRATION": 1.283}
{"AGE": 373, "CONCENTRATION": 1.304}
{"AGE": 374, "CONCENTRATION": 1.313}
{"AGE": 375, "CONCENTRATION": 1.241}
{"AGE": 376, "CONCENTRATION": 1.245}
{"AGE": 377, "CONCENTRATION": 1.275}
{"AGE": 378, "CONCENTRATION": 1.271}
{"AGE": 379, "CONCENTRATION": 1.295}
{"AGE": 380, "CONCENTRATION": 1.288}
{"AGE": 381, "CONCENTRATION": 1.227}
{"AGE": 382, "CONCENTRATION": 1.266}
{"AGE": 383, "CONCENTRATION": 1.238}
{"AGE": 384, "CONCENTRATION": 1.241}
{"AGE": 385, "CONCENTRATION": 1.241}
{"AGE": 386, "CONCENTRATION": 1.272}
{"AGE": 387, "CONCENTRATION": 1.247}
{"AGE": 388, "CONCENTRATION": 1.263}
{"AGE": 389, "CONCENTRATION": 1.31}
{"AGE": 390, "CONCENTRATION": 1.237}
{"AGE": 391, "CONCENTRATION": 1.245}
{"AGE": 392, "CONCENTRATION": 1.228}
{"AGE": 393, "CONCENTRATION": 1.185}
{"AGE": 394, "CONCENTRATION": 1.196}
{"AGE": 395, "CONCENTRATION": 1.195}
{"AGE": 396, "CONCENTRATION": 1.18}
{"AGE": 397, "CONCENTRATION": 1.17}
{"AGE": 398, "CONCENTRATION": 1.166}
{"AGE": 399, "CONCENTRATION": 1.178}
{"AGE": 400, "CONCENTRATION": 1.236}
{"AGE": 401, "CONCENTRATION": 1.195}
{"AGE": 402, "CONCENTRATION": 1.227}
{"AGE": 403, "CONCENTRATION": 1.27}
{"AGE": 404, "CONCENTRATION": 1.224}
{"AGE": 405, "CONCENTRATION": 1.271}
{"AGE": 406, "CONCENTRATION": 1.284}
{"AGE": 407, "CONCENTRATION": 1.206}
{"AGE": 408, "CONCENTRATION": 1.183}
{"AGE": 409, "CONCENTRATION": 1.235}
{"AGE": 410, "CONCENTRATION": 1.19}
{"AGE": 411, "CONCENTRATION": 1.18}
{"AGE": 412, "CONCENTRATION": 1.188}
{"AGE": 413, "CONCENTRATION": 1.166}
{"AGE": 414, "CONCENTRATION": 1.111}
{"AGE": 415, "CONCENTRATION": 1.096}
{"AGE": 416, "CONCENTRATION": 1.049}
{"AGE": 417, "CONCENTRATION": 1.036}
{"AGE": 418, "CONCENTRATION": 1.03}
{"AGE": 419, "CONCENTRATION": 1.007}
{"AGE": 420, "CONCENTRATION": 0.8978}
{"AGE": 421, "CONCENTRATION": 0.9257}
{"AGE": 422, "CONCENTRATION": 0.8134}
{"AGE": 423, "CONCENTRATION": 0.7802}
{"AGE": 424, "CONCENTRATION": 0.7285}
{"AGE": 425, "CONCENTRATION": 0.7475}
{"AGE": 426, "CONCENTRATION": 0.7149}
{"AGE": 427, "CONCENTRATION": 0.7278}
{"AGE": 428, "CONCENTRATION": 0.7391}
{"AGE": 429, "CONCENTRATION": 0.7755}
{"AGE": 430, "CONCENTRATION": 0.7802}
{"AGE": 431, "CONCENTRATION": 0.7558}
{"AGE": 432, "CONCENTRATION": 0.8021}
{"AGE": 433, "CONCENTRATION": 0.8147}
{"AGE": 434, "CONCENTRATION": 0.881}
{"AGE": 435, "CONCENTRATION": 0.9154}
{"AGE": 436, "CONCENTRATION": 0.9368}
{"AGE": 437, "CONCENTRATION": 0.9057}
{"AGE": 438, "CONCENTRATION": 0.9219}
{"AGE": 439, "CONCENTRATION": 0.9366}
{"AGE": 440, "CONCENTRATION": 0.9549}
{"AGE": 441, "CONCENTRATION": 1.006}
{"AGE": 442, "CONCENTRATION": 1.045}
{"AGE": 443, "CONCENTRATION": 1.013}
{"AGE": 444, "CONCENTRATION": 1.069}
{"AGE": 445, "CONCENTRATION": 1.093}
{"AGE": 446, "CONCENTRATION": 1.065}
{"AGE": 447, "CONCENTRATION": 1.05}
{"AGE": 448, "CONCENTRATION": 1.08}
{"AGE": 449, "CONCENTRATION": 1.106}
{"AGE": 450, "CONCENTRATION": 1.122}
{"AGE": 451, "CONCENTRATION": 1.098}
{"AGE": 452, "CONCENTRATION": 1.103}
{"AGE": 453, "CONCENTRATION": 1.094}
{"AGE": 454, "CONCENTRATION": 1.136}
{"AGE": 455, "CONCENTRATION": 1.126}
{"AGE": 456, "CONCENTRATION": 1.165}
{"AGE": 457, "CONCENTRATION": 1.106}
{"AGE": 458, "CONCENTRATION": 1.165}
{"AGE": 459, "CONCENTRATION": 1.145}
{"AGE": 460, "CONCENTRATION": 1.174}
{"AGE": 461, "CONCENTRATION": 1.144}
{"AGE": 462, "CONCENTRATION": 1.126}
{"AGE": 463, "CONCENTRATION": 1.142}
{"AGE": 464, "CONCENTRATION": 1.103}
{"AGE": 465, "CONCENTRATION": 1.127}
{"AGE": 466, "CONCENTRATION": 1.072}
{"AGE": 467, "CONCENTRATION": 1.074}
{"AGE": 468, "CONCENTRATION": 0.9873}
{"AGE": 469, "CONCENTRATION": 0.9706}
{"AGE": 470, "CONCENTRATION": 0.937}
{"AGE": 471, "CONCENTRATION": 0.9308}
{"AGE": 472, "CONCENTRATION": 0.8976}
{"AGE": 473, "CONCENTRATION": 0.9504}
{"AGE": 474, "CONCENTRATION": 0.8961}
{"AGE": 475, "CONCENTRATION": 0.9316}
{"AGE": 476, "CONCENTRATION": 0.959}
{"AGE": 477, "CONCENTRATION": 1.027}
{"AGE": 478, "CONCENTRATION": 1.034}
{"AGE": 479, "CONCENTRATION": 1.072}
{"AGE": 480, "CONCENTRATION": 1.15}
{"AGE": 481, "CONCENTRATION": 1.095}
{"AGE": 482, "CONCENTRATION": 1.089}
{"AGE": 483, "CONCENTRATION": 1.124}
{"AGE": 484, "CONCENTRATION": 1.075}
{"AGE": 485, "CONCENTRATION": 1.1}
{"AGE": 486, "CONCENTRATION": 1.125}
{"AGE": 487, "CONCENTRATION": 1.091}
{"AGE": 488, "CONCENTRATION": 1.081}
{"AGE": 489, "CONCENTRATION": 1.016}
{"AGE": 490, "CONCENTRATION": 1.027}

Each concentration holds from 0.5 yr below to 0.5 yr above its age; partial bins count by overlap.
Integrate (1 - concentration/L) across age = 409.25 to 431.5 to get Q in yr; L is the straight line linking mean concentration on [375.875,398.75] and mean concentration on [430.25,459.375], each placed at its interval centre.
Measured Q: 3.65 yr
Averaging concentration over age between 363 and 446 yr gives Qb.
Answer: 1.12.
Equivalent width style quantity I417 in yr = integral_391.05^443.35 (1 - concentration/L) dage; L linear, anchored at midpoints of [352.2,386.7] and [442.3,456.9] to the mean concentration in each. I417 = 8.0 yr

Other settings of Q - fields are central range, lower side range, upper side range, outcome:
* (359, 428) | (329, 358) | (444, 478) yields 8.6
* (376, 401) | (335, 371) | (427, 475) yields 1.9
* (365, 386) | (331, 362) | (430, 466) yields 1.9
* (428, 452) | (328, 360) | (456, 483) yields 4.3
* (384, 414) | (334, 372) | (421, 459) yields 0.0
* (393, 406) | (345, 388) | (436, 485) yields 0.7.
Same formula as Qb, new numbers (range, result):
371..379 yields 1.28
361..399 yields 1.29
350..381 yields 1.42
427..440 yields 0.847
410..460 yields 0.986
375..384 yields 1.26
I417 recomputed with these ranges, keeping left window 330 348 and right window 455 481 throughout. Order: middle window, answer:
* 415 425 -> 2.7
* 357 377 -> 1.1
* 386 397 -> 1.1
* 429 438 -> 2.6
